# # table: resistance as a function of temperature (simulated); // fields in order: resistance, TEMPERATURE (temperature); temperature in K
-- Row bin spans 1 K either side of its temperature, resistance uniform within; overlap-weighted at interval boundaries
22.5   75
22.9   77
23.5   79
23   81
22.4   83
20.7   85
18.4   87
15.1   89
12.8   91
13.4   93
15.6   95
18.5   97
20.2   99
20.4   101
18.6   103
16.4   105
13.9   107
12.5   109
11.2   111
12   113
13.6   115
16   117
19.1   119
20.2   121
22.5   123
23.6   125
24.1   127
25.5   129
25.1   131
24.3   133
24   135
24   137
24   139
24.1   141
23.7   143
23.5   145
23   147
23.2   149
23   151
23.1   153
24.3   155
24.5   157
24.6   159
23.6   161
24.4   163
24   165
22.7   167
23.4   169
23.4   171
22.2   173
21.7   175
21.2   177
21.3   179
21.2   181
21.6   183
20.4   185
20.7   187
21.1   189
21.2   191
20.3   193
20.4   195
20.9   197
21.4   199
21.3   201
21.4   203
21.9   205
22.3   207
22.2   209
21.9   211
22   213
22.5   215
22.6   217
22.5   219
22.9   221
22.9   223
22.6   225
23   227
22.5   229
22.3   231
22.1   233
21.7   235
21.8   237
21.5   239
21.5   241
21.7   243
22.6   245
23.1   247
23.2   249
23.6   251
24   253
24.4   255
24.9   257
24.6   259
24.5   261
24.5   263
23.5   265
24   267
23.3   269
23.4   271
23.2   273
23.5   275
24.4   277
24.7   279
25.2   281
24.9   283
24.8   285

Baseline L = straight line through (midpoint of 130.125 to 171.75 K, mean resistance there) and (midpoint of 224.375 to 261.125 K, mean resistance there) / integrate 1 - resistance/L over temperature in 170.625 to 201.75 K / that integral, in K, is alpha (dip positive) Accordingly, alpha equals 3.0 K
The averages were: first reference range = 23.8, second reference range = 22.9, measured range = 21.2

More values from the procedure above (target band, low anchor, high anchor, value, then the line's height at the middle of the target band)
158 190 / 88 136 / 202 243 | -2.96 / 20.5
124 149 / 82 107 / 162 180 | -4.52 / 20.4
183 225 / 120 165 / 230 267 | 3.08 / 23.4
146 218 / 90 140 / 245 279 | -3.93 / 21.1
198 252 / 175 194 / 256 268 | 1.16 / 22.8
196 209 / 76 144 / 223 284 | 0.24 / 22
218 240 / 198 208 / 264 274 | 0.03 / 22.4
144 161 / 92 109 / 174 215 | -3.78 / 19.3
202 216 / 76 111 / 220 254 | -0.26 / 21.6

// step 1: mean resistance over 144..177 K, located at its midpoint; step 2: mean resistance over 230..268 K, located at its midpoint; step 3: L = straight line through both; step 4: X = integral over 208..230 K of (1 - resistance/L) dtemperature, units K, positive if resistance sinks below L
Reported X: 0.7 K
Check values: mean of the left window 23.3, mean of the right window 23.1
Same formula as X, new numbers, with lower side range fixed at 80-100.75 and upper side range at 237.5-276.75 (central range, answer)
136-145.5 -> -2.0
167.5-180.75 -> -0.9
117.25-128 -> -1.3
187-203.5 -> 0.4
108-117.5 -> 3.0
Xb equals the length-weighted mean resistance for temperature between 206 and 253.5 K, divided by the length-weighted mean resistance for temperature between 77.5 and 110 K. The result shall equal 1.25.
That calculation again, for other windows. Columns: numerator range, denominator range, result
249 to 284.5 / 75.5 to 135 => 1.28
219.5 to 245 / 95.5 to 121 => 1.37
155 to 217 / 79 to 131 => 1.21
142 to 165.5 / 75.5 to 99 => 1.26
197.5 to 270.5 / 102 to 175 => 1.06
